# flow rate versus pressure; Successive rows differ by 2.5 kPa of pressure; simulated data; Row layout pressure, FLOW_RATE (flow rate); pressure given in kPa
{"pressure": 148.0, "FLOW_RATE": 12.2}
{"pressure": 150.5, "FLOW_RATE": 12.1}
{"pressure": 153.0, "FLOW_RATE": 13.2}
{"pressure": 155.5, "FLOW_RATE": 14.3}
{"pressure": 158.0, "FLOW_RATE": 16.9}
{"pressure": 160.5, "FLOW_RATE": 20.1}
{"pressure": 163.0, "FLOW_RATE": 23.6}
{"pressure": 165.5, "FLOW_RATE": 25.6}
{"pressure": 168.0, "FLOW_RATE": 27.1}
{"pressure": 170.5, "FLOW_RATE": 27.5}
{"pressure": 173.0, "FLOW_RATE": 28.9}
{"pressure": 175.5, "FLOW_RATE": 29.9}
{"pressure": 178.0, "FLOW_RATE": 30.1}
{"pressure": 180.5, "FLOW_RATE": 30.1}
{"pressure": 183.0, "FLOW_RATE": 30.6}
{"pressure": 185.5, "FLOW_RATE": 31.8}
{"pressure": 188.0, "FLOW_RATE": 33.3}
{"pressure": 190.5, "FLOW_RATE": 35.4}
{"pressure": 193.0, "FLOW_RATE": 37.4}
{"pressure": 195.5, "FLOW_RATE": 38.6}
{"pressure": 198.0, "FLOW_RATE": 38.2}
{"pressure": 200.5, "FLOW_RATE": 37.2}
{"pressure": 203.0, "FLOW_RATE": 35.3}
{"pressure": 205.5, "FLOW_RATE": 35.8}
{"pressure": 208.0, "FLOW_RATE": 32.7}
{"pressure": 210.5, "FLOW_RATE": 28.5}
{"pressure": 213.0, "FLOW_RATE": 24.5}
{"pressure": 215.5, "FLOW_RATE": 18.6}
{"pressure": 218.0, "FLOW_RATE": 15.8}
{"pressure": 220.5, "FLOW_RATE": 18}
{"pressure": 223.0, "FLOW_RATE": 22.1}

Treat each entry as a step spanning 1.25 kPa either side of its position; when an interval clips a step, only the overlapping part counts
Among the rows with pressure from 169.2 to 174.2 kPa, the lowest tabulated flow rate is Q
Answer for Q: 27.5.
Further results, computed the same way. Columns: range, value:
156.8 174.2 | 16.9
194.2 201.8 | 37.2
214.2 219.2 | 15.8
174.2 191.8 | 29.9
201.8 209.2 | 32.7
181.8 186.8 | 30.6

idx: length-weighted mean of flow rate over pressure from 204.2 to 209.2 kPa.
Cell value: 34.3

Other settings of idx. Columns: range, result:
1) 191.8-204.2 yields 37.3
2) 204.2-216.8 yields 28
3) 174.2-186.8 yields 30.5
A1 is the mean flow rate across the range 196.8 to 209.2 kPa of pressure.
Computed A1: 35.8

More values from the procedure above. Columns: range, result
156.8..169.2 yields 22.7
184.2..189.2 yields 32.5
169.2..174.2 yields 28.2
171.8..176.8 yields 29.4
